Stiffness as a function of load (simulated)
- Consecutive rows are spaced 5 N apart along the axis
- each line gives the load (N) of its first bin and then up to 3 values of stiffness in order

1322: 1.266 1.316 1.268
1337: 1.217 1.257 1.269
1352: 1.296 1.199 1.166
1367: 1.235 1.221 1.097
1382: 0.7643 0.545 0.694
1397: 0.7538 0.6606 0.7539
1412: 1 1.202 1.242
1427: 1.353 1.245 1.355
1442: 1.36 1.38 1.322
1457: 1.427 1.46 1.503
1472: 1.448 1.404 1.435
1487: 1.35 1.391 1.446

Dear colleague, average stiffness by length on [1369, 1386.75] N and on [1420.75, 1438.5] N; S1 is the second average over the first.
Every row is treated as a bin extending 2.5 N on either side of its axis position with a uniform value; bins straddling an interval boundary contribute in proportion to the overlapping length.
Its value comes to 1.3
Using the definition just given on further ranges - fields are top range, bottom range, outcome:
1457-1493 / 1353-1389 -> 1.36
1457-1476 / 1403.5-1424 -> 1.42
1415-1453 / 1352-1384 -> 1.15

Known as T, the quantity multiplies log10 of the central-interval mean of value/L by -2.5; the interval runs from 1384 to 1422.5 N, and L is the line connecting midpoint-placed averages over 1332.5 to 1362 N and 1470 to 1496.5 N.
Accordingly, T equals 0.49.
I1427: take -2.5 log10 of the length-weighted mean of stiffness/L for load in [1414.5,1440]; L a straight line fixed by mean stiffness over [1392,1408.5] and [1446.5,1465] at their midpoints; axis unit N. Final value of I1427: -0.22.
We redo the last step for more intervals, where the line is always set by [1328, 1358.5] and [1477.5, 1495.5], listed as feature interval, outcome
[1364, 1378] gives 0.08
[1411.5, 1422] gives 0.15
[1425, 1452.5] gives 0.01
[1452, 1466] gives -0.05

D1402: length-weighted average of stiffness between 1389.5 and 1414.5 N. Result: 0.772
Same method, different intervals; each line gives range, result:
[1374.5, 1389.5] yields 0.802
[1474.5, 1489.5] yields 1.4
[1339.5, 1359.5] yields 1.26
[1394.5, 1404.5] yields 0.707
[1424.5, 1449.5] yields 1.34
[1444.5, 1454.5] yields 1.35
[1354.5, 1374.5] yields 1.21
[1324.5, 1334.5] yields 1.29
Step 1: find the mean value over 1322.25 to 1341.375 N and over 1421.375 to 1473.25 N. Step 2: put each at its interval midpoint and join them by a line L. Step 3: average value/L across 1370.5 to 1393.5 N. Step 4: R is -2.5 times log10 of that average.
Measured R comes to 0.46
